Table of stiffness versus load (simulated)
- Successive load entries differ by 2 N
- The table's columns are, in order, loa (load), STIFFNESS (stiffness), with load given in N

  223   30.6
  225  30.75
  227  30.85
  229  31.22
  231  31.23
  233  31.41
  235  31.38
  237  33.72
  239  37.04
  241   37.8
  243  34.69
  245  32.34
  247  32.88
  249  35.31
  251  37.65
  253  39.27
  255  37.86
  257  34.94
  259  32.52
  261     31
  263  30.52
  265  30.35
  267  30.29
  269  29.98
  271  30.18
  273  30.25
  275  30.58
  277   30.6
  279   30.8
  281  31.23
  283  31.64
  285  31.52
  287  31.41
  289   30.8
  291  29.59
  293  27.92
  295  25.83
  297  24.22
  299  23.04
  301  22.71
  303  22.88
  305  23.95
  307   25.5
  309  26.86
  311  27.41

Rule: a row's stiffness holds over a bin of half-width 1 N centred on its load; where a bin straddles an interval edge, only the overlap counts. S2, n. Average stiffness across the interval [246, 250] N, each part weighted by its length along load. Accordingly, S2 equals 34.1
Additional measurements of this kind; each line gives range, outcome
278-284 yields 31.2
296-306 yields 23.4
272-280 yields 30.6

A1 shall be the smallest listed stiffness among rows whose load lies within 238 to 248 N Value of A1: 32.34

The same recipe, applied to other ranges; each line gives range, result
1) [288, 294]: 27.92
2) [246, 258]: 32.88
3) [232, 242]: 31.38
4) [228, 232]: 31.22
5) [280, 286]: 31.23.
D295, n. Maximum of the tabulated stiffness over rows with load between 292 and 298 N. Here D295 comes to 27.92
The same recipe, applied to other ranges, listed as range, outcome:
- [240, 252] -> 37.8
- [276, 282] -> 31.23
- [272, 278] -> 30.6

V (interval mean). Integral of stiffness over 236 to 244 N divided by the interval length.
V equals 35.8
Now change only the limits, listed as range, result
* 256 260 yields 33.7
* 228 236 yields 31.3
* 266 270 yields 30.1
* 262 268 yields 30.4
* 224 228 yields 30.8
